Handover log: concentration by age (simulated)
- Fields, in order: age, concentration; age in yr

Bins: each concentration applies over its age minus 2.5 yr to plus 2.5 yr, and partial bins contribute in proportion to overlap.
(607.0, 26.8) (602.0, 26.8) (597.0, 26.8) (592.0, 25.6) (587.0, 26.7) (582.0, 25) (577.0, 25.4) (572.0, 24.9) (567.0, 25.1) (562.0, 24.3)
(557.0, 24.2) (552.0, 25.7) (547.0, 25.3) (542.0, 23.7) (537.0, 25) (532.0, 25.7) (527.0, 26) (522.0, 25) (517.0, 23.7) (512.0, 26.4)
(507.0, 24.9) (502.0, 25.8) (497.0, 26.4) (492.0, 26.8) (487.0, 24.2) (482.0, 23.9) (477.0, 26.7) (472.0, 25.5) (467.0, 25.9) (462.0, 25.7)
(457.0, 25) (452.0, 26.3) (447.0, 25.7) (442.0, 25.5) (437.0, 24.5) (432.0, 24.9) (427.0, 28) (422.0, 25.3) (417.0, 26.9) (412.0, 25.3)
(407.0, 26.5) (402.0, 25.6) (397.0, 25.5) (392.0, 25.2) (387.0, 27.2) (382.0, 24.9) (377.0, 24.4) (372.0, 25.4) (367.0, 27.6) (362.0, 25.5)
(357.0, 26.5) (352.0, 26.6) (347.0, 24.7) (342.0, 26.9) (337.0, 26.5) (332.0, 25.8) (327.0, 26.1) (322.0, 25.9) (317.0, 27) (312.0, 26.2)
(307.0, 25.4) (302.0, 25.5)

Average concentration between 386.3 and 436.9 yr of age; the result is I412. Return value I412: 25.9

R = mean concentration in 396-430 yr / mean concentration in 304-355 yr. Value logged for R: 1.00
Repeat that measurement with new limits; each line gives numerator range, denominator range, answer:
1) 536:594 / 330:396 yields 0.97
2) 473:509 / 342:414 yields 0.99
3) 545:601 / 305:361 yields 0.97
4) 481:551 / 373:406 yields 0.99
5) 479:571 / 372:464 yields 0.98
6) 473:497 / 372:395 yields 1.00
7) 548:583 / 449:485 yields 0.98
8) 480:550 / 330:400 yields 0.97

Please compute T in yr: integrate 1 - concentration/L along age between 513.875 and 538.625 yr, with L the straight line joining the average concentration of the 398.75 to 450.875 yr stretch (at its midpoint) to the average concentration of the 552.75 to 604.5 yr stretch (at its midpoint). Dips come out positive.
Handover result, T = 0.47 yr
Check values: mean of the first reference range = 25.8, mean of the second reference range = 25.5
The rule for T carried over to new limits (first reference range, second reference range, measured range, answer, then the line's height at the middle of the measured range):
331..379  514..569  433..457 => 0.1 yr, 25.5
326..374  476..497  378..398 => 0.3 yr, 26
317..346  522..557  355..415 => 0.3 yr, 25.9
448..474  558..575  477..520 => 0.0 yr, 25.3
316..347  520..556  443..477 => -0.3 yr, 25.6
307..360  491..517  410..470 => 0.4 yr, 25.9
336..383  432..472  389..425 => -0.2 yr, 25.7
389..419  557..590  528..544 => 0.2 yr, 25.3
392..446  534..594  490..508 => -0.5 yr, 25.4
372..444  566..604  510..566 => 1.7 yr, 25.8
